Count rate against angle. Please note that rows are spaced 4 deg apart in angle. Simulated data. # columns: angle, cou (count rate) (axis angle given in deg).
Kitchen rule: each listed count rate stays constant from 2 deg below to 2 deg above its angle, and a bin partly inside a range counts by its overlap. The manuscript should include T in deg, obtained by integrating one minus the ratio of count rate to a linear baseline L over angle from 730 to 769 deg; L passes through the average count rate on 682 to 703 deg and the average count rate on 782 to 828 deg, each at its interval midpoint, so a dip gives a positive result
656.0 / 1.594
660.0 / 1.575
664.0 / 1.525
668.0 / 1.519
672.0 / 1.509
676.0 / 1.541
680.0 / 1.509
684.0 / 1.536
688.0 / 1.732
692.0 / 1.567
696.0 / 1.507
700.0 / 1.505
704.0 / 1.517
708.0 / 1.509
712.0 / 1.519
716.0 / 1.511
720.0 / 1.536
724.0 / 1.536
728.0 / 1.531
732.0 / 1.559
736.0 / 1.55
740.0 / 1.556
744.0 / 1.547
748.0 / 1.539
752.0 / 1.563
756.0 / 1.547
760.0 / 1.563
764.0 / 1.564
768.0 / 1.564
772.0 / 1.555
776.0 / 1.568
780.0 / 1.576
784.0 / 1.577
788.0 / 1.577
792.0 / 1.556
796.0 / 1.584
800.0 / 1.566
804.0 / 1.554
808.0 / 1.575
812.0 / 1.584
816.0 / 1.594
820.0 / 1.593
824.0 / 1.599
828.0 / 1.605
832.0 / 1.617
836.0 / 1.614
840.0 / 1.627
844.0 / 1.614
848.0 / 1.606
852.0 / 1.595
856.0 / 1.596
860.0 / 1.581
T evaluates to 0.5 deg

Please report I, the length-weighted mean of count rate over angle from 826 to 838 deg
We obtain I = 1.61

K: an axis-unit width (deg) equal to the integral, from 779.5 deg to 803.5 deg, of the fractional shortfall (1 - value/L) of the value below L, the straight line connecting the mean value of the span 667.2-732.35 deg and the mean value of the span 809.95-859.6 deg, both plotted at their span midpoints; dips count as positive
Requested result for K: 0.2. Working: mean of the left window 1.54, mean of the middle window 1.57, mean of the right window 1.6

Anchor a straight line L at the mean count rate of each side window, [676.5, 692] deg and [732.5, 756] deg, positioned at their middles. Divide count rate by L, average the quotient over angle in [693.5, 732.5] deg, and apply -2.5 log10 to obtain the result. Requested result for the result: 0.03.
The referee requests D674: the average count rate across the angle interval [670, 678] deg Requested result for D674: 1.52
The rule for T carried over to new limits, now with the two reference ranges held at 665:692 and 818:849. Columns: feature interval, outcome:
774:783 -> 0.10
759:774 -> 0.24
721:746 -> 0.47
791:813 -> 0.40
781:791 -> 0.12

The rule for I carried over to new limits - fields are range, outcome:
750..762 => 1.56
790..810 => 1.57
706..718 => 1.51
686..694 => 1.65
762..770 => 1.56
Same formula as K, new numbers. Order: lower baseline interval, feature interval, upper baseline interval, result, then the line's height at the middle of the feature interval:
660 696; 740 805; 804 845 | 0.85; 1.58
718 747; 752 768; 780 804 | -0.03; 1.56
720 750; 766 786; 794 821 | -0.06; 1.56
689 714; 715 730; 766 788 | 0.10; 1.54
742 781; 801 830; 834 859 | 0.07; 1.59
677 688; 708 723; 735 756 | 0.34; 1.56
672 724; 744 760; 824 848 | 0.18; 1.57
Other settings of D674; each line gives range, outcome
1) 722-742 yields 1.55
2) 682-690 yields 1.63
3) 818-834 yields 1.6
